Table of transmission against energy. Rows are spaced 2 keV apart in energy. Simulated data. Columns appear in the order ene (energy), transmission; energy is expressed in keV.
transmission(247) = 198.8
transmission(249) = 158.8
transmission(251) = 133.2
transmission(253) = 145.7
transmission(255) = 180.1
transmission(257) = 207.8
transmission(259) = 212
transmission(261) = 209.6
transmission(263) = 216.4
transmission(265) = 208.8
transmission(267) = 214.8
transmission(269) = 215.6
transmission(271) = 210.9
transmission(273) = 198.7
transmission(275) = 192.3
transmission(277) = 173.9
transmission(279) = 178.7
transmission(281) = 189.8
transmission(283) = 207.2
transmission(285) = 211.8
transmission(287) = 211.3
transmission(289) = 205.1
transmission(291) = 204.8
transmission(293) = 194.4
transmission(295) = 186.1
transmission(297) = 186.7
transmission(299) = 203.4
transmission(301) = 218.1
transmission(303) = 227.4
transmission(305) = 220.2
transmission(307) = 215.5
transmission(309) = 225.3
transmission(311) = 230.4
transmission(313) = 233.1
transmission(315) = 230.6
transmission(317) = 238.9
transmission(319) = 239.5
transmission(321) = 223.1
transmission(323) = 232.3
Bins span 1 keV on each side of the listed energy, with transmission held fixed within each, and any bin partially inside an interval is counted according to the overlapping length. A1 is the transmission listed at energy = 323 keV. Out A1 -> 232.3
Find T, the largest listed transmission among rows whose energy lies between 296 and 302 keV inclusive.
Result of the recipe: 218.1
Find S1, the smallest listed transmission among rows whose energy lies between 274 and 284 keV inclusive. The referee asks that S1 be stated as 173.9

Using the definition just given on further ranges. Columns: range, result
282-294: 194.4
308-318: 225.3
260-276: 192.3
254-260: 180.1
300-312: 215.5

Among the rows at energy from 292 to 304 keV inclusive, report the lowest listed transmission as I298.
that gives 186.1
